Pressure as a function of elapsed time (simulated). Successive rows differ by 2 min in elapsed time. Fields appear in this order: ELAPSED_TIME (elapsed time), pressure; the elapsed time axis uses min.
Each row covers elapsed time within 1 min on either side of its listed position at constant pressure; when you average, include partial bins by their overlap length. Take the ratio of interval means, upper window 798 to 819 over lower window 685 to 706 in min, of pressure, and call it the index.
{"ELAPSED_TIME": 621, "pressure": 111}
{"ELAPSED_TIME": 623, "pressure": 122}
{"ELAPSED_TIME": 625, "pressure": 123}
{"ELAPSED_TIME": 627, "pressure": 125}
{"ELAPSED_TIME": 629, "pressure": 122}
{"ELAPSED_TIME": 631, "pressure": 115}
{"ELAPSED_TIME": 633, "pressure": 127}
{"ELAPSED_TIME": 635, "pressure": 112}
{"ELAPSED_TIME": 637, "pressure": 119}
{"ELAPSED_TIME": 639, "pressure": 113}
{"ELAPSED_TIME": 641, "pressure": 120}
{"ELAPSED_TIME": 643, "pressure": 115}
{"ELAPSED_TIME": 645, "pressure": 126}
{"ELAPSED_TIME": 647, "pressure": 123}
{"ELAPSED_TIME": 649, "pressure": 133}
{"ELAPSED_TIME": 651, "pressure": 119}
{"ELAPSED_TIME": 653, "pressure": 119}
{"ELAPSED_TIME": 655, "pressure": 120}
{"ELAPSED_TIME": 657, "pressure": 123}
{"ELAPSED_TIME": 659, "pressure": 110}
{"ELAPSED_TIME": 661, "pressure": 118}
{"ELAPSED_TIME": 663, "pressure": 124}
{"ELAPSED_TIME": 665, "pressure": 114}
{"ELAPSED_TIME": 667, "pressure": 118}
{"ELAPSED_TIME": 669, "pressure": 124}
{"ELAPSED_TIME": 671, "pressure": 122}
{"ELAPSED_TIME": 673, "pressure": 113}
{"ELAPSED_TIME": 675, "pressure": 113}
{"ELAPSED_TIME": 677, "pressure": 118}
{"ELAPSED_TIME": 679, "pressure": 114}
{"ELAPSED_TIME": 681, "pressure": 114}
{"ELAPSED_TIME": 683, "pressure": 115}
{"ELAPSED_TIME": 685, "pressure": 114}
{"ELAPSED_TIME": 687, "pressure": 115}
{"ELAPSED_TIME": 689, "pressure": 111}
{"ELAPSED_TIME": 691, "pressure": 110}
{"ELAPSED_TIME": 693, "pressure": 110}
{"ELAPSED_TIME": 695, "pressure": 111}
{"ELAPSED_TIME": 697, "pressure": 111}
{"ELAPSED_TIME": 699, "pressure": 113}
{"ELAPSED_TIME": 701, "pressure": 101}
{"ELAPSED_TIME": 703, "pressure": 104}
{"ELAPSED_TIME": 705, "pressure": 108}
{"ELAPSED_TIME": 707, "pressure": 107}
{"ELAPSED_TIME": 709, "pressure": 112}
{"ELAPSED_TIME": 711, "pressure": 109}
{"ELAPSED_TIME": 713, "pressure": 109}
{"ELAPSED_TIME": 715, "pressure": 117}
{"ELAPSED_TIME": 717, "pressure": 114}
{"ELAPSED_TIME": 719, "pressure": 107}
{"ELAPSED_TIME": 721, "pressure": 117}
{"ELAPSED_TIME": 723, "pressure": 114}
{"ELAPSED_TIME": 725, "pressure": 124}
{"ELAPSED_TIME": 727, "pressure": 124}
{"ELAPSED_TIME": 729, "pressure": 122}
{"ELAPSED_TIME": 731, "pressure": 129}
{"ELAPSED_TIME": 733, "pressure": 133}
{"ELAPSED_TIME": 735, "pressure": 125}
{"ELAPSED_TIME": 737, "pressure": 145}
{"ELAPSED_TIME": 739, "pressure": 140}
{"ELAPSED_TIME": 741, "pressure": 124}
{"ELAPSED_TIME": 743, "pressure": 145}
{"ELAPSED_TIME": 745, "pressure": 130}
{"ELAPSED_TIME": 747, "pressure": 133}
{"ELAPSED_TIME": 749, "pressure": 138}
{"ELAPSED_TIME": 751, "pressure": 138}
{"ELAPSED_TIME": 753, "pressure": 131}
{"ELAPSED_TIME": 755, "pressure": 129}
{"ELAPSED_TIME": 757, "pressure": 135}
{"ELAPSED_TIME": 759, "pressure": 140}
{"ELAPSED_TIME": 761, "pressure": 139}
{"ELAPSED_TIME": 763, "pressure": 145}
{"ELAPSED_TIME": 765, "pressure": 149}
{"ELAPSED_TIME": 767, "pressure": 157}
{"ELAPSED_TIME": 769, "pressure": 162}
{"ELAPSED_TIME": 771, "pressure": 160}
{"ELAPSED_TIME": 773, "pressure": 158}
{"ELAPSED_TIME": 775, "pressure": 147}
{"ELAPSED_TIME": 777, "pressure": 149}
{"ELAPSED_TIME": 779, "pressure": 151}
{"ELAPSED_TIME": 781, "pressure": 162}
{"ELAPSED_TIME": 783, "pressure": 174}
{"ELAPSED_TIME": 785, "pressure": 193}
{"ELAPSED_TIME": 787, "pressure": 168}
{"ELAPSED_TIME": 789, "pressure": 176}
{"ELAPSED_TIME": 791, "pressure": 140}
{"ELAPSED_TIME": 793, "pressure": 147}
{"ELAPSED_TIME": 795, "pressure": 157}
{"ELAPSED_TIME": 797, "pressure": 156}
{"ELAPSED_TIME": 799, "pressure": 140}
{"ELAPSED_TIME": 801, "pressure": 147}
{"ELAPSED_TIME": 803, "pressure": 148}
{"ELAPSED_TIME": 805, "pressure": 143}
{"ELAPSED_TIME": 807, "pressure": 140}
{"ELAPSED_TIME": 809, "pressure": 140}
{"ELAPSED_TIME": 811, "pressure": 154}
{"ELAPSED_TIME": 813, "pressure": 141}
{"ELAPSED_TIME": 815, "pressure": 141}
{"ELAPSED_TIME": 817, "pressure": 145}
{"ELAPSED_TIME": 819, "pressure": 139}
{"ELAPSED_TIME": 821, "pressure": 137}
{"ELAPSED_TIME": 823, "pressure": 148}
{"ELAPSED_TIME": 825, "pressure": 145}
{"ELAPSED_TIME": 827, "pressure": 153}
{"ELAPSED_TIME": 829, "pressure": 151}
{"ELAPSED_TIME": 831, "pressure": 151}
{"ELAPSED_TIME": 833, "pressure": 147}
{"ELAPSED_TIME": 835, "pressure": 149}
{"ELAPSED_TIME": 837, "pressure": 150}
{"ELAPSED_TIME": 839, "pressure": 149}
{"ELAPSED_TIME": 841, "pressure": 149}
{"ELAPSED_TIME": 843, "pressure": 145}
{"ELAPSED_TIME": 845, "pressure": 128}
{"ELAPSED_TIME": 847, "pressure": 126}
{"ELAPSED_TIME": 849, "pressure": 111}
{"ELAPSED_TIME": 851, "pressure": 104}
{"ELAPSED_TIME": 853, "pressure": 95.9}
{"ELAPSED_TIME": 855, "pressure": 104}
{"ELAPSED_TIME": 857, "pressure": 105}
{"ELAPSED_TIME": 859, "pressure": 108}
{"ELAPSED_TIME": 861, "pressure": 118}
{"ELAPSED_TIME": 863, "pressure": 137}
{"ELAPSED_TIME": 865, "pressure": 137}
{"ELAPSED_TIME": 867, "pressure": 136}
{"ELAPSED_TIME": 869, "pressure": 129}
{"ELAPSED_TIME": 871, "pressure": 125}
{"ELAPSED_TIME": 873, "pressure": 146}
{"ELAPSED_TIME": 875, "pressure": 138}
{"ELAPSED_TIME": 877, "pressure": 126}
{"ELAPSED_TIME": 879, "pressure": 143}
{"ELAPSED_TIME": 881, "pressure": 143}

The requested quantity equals 1.3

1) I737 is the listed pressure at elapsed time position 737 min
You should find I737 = 145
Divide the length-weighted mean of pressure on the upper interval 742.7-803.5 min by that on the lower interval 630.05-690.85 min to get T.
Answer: 1.27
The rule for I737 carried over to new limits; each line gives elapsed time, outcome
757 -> 135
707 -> 107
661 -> 118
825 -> 145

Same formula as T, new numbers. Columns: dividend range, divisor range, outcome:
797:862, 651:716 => 1.20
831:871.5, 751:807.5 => 0.85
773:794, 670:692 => 1.40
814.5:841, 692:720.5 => 1.34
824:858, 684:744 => 1.13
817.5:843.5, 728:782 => 1.04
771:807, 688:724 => 1.41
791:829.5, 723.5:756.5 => 1.11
